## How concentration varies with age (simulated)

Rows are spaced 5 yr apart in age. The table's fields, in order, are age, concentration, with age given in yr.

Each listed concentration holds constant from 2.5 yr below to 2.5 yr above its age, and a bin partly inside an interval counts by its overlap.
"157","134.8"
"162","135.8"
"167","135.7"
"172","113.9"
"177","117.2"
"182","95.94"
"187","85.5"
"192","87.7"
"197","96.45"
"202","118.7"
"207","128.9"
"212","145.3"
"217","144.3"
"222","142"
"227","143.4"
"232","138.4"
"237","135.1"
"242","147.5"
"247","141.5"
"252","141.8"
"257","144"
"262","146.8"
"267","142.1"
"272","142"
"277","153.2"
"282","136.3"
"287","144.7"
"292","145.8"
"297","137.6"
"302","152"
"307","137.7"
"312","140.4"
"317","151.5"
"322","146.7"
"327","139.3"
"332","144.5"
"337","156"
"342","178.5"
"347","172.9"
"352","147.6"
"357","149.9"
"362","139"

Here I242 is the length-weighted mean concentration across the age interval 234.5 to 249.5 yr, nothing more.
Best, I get 141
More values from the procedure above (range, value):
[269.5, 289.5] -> 144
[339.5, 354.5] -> 166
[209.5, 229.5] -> 144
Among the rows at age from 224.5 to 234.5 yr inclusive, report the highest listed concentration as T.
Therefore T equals 143.4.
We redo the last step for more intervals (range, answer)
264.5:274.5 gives 142.1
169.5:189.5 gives 117.2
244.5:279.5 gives 153.2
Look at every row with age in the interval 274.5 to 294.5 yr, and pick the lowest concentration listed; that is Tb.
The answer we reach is 136.3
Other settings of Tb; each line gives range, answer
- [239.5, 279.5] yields 141.5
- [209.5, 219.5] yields 144.3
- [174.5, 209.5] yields 85.5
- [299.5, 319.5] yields 137.7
